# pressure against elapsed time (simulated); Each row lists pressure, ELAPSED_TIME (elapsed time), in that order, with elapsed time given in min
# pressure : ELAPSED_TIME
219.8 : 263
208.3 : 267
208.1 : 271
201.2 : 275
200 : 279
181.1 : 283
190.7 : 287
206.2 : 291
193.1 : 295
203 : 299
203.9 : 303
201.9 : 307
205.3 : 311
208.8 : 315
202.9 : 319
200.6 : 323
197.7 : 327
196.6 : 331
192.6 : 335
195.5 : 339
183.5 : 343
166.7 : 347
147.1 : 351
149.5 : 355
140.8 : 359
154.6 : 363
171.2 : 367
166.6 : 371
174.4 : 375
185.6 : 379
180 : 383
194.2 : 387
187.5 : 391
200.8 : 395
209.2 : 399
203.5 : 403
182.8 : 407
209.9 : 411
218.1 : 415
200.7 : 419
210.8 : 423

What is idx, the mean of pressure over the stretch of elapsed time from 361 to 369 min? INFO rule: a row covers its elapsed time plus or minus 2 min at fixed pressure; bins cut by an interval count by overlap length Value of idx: 163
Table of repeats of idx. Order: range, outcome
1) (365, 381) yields 174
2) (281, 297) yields 193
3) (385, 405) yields 199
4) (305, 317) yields 205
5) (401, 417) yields 204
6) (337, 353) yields 173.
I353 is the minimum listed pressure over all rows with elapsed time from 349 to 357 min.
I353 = 147.1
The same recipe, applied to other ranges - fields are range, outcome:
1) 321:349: 166.7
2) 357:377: 140.8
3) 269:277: 201.2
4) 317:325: 200.6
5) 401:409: 182.8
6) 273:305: 181.1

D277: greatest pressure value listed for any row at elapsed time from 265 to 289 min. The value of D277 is 208.3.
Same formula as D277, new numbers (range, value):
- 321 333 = 200.6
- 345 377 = 174.4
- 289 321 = 208.8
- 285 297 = 206.2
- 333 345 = 195.5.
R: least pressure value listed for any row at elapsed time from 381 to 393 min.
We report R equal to 180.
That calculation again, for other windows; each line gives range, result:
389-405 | 187.5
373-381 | 174.4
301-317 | 201.9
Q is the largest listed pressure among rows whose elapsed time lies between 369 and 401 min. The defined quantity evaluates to 209.2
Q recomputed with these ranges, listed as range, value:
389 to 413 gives 209.9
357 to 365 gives 154.6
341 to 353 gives 183.5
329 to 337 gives 196.6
